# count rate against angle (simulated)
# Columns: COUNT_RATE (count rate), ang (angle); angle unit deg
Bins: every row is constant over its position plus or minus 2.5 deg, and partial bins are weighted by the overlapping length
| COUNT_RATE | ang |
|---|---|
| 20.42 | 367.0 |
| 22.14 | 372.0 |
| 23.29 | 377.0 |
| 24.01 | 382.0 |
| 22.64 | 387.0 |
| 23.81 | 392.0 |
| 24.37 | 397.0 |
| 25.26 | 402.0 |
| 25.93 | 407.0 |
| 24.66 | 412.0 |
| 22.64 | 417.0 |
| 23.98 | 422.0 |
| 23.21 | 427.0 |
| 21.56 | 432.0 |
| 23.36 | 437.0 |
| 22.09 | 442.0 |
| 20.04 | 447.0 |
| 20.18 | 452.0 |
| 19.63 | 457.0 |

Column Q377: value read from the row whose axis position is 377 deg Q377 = 23.29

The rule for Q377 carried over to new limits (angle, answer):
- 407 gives 25.93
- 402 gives 25.26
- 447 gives 20.04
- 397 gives 24.37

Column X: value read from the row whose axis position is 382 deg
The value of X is 24.01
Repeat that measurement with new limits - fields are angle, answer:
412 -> 24.66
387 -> 22.64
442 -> 22.09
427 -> 23.21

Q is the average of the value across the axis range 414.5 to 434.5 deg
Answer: 22.8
